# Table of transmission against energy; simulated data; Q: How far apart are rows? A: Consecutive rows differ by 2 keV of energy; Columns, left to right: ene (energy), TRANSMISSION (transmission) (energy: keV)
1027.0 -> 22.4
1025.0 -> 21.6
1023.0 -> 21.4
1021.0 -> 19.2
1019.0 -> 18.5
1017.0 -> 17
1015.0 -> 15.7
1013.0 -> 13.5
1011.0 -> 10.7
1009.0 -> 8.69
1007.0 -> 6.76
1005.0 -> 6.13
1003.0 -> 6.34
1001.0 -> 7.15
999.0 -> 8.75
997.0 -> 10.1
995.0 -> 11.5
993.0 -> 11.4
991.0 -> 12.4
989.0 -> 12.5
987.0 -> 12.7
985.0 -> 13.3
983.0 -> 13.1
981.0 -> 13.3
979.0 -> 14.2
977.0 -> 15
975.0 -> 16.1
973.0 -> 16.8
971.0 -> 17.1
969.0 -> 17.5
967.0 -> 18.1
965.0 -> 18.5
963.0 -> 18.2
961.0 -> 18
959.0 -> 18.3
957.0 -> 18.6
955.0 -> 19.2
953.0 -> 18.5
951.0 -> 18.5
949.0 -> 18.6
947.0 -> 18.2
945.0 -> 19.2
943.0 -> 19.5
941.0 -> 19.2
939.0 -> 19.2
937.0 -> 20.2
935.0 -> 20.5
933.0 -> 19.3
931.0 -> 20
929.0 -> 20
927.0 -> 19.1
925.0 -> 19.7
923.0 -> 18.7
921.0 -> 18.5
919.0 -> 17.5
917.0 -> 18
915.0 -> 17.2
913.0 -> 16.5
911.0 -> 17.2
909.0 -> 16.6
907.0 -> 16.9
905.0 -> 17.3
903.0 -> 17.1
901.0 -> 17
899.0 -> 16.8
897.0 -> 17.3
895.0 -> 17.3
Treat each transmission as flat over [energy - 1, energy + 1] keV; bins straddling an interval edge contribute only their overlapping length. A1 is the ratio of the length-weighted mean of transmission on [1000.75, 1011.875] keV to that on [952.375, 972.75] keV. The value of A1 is 0.4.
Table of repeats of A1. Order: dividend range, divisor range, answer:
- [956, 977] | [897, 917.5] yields 1.03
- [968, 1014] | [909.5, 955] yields 0.64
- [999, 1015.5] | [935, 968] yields 0.49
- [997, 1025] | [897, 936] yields 0.69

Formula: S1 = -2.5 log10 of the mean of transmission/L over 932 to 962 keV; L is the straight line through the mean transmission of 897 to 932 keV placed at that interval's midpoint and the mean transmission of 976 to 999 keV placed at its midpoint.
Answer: -0.223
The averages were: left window 17.9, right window 12.5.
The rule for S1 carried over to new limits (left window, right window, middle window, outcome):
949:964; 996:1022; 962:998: 0.065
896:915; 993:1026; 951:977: -0.220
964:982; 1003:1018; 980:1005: 0.248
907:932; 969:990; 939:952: -0.139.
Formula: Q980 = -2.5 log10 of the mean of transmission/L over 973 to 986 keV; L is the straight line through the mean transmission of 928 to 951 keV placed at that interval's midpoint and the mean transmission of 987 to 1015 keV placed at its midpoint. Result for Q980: -0.08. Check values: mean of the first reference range 19.4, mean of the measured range 14.4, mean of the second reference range 10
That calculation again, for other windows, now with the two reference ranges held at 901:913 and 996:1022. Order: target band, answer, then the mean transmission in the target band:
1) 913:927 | -0.12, 18.2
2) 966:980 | -0.22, 16.4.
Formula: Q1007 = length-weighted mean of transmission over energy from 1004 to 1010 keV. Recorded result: 7.19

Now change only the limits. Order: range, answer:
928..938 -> 20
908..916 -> 16.9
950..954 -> 18.5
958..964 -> 18.2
